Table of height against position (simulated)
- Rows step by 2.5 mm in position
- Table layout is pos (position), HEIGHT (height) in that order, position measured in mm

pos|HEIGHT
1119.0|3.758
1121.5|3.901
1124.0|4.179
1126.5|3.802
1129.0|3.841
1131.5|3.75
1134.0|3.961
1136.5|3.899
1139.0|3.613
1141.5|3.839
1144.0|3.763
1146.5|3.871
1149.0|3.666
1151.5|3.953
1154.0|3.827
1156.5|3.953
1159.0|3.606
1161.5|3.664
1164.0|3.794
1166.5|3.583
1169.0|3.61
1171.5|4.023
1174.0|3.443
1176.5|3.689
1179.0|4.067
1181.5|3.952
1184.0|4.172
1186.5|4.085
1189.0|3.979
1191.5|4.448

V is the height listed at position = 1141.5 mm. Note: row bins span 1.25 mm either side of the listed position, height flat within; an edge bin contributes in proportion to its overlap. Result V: 3.839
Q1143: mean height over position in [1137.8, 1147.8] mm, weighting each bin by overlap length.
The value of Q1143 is 3.77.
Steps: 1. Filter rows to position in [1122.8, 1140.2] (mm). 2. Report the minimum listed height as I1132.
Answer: 3.613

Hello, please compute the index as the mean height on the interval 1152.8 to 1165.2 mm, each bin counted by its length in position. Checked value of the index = 3.77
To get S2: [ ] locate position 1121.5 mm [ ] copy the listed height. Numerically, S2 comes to 3.901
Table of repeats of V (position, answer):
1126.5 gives 3.802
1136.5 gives 3.899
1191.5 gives 4.448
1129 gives 3.841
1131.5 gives 3.75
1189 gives 3.979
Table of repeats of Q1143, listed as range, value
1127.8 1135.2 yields 3.85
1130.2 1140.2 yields 3.81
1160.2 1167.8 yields 3.68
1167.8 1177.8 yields 3.69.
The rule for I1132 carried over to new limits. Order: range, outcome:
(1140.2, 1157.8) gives 3.666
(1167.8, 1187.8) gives 3.443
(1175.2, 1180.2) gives 3.689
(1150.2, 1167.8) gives 3.583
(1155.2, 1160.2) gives 3.606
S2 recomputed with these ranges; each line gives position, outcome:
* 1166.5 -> 3.583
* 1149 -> 3.666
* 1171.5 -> 4.023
